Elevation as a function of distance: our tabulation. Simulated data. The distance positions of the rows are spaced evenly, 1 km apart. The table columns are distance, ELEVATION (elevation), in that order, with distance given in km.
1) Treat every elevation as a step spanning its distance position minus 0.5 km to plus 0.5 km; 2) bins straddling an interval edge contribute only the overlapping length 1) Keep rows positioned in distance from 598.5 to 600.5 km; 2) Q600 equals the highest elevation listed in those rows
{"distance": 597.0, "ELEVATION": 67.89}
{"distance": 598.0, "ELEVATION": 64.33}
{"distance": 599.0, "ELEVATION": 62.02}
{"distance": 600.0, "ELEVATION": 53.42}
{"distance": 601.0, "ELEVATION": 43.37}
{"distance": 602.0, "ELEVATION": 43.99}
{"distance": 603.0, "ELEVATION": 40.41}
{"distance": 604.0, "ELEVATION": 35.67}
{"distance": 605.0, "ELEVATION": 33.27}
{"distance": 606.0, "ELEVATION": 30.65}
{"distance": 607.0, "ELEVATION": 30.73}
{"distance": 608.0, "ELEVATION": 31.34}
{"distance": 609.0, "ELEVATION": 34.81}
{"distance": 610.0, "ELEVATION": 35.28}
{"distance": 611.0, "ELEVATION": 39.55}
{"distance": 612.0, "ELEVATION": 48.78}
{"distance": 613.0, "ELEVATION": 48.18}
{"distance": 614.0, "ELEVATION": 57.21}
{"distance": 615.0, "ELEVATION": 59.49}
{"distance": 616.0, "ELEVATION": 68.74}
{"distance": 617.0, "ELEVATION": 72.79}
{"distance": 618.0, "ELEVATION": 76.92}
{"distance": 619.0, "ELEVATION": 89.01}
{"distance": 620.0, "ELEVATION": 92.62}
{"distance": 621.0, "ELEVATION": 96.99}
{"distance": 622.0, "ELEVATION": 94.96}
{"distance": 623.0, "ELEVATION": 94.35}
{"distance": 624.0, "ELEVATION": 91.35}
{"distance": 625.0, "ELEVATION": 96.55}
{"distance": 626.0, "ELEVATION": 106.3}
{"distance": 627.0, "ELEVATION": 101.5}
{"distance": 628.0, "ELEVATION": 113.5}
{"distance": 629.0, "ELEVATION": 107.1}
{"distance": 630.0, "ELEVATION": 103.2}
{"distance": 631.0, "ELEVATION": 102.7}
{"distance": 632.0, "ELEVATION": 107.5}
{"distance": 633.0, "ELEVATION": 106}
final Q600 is 62.02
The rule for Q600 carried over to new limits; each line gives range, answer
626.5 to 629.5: 113.5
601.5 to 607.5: 43.99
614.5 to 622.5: 96.99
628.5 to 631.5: 107.1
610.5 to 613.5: 48.78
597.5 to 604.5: 64.33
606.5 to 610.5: 35.28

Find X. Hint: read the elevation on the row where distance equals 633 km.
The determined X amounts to 106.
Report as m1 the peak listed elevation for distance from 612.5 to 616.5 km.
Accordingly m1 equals 68.74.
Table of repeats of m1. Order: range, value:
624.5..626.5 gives 106.3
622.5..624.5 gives 94.35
